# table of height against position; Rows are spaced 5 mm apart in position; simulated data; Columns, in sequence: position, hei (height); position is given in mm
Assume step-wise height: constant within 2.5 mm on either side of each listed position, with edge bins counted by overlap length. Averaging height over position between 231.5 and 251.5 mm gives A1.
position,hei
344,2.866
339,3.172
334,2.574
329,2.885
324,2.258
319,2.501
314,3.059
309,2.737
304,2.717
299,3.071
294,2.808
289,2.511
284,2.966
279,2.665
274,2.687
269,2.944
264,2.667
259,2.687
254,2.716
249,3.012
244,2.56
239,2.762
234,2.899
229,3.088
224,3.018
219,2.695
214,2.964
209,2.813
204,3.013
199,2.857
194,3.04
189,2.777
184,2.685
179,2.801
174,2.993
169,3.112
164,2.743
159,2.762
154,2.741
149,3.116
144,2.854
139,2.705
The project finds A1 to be 2.81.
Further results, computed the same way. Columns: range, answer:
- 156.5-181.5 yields 2.88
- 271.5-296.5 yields 2.73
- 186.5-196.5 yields 2.91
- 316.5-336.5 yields 2.55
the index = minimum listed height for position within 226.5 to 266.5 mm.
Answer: 2.56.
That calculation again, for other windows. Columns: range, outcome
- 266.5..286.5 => 2.665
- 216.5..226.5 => 2.695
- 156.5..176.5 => 2.743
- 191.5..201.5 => 2.857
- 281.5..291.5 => 2.511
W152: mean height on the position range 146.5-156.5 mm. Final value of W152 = 2.93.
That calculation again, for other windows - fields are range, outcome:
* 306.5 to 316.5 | 2.9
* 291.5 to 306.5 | 2.87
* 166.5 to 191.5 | 2.87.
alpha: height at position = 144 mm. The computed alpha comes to 2.854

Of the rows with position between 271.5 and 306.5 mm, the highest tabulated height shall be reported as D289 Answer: 3.071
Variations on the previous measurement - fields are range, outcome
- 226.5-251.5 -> 3.088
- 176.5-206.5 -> 3.04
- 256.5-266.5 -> 2.687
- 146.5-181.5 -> 3.116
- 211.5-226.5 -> 3.018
